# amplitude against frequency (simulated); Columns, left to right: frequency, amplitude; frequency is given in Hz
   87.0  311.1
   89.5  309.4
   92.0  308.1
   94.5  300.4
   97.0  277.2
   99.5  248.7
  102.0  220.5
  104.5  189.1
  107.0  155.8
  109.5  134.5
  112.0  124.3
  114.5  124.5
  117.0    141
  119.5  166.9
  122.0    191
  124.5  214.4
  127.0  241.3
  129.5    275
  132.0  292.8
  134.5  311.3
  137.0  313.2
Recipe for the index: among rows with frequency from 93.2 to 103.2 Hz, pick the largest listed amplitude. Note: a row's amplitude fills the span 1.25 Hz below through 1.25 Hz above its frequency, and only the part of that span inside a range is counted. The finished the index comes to 300.4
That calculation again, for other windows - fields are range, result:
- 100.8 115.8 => 220.5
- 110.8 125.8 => 214.4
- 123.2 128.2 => 241.3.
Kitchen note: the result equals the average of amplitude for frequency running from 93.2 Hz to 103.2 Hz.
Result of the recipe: 262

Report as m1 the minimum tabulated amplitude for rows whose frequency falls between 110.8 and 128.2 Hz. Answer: 124.3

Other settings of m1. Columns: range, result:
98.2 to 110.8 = 134.5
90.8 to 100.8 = 248.7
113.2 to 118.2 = 124.5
